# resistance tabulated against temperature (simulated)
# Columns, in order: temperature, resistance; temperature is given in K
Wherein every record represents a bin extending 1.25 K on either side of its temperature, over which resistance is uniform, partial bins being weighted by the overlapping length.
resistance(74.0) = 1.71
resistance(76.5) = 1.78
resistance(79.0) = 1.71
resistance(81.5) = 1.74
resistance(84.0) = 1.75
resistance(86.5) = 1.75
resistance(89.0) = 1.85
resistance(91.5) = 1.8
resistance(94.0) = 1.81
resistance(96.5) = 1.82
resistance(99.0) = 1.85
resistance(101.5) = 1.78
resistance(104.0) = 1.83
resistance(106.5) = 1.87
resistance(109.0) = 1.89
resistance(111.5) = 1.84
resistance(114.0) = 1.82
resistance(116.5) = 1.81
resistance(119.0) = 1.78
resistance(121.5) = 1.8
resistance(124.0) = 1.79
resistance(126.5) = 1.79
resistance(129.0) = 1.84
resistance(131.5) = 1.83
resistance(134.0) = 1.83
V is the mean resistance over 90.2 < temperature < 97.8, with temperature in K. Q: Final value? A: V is 1.81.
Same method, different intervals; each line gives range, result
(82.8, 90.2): 1.78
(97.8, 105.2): 1.82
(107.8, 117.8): 1.84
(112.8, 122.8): 1.8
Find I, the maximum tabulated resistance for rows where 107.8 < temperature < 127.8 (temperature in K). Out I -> 1.89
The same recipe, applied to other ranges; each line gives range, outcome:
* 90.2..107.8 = 1.87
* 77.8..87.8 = 1.75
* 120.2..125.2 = 1.8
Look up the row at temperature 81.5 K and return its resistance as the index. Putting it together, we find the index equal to 1.74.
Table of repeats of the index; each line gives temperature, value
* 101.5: 1.78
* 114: 1.82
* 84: 1.75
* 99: 1.85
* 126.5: 1.79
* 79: 1.71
